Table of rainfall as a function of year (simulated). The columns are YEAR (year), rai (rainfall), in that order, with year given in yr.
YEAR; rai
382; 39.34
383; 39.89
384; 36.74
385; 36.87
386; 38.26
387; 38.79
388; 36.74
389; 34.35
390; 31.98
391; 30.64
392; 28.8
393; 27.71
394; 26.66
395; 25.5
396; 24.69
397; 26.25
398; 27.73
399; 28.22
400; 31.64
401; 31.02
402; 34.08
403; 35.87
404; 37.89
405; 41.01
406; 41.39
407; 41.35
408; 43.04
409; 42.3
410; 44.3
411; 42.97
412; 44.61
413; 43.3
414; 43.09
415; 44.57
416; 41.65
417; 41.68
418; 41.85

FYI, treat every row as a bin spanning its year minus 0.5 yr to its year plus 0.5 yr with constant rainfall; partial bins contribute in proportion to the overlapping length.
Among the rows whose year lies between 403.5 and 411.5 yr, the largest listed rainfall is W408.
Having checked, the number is 44.3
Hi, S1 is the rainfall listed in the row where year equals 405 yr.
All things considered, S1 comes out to 41.01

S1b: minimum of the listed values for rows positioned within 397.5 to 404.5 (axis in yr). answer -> 27.73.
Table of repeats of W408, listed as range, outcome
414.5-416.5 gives 44.57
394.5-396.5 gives 25.5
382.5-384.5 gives 39.89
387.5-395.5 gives 36.74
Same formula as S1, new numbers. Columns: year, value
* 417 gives 41.68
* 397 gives 26.25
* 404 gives 37.89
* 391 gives 30.64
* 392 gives 28.8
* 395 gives 25.5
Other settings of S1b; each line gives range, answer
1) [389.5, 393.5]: 27.71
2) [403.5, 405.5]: 37.89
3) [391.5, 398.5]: 24.69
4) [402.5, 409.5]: 35.87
